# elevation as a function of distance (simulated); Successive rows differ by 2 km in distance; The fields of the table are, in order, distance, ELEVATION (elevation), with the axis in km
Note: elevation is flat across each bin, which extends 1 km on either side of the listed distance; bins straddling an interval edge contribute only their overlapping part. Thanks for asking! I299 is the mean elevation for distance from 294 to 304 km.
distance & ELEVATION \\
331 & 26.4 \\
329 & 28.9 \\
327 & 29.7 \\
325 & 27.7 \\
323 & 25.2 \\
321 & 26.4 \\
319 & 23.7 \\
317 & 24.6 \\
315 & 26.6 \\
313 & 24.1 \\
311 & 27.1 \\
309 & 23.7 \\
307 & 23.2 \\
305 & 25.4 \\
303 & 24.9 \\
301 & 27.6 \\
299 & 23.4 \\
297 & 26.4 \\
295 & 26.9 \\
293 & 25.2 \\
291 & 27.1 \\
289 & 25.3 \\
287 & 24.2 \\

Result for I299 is 25.8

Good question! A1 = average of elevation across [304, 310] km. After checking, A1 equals 24.1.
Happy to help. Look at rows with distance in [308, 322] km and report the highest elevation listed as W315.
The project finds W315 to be 27.1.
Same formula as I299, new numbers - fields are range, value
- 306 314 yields 24.5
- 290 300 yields 25.8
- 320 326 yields 26.4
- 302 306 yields 25.1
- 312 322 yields 25.1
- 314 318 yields 25.6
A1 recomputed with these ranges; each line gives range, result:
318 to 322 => 25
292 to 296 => 26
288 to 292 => 26.2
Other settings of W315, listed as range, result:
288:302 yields 27.6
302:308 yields 25.4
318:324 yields 26.4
